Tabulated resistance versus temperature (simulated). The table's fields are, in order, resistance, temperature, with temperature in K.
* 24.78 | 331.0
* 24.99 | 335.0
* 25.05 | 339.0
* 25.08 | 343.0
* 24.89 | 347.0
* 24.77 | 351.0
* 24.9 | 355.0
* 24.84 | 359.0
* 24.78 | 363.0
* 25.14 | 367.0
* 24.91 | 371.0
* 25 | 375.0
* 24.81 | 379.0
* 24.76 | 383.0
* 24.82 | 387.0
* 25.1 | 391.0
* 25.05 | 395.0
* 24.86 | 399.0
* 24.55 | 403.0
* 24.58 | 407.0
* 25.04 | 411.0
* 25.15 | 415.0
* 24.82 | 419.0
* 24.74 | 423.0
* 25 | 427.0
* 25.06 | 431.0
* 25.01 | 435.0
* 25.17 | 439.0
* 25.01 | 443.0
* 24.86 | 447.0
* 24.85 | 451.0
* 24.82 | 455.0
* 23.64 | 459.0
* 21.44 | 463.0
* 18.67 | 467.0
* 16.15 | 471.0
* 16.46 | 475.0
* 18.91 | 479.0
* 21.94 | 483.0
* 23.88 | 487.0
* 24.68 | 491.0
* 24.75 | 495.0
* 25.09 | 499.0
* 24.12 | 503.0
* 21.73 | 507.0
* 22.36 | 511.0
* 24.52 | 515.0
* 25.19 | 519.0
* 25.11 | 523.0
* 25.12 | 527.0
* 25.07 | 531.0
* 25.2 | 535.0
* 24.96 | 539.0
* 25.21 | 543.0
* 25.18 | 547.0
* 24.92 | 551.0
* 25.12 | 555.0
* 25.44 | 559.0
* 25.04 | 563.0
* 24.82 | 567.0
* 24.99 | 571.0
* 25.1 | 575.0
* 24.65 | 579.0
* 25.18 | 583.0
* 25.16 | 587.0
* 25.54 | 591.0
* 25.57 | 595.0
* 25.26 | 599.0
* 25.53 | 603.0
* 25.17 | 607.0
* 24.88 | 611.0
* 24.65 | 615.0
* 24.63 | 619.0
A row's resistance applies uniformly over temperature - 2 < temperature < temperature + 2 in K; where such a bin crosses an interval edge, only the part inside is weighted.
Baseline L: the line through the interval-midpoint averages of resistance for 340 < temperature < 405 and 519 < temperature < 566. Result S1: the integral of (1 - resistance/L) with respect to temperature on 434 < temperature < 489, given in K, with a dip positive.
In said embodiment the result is 6.3 K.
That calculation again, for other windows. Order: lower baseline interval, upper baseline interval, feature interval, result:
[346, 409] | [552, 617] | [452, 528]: 7.46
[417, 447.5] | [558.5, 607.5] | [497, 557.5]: 1.21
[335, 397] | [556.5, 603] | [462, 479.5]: 4.86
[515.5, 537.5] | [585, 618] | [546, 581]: 0.17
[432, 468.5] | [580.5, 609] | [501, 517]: 0.82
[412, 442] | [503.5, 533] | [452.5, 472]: 2.68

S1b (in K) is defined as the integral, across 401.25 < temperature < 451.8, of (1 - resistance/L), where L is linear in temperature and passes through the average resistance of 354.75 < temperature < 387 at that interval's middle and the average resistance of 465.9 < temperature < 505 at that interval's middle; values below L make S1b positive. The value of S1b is -3.63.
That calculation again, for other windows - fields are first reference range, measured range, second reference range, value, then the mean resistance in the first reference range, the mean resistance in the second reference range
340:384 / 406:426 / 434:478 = -1.3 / 24.9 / 22.2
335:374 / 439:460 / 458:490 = -3.6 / 24.9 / 20.2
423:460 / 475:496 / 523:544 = 2.4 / 24.9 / 25.1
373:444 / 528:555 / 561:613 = 0.0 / 24.9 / 25.1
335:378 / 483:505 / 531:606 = 0.7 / 24.9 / 25.2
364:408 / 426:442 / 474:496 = -1.1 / 24.9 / 21.9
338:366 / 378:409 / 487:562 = 0.0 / 24.9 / 24.6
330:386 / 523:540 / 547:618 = 0.0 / 24.9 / 25.1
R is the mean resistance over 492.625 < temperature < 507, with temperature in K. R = 24.2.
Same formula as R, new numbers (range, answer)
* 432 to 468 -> 23.9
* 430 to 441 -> 25.1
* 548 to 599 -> 25.1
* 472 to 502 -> 22.1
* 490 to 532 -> 24.3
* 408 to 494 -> 23.1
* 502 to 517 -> 23.1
